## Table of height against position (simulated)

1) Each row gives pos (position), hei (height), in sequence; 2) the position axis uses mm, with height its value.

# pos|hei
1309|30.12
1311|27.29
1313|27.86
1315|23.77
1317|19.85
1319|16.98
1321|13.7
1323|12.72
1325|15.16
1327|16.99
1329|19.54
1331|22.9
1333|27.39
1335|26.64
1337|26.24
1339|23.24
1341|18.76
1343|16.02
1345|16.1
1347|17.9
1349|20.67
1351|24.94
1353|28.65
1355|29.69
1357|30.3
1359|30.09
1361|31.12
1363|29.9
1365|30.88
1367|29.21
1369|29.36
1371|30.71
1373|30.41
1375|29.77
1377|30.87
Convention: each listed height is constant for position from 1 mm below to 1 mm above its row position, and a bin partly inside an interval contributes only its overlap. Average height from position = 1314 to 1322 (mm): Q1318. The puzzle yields 18.6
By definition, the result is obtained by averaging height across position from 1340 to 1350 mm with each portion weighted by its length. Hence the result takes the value 17.9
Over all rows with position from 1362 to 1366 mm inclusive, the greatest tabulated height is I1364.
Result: 30.88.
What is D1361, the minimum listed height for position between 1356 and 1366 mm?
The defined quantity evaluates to 29.9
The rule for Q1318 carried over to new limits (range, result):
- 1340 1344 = 17.4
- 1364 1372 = 30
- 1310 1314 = 27.6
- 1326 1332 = 19.8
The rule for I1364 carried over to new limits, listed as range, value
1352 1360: 30.3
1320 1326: 15.16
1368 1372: 30.71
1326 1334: 27.39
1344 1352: 24.94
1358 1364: 31.12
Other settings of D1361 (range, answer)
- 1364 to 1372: 29.21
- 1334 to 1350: 16.02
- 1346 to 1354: 17.9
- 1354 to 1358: 29.69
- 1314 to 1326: 12.72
